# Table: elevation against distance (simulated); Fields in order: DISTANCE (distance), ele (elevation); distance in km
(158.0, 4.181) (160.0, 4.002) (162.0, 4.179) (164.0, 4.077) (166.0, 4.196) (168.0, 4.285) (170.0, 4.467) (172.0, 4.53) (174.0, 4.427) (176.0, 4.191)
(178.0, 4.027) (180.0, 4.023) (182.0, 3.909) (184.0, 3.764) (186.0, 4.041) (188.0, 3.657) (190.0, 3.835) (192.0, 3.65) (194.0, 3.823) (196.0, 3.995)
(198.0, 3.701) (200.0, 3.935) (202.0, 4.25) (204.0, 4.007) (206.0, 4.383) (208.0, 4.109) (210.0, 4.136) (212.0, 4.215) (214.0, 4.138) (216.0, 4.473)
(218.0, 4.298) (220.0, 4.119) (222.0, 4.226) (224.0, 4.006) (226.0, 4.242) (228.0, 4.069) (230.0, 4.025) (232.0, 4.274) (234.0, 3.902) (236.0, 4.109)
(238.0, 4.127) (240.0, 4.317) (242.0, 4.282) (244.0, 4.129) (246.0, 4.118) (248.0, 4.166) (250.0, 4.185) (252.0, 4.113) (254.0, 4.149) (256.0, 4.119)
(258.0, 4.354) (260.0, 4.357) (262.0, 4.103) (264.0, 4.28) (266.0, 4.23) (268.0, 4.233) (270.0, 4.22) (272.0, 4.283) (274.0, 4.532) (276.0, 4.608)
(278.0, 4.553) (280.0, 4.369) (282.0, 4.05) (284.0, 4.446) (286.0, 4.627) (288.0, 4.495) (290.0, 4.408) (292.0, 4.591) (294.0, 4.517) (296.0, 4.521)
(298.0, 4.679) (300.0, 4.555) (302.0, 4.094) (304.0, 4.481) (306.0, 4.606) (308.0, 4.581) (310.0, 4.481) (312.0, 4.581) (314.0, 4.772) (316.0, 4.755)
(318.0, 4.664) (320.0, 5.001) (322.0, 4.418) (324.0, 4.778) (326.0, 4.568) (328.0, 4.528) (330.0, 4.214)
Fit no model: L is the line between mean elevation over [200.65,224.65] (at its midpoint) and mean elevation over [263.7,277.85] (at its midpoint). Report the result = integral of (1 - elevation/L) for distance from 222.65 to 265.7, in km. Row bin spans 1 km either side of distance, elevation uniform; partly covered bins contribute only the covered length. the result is 1.19 km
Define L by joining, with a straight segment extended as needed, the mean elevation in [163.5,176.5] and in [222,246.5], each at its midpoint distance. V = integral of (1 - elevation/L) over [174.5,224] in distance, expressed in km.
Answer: 2.3 km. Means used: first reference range 4.32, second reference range 4.14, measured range 4.04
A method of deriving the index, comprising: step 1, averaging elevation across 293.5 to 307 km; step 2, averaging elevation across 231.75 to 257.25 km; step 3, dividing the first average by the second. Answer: 1.08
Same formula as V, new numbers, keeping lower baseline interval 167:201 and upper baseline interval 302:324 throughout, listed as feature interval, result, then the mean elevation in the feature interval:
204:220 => -0.3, 4.23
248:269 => 0.7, 4.21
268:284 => 0.3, 4.37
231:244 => 0.3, 4.17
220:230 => 0.2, 4.12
